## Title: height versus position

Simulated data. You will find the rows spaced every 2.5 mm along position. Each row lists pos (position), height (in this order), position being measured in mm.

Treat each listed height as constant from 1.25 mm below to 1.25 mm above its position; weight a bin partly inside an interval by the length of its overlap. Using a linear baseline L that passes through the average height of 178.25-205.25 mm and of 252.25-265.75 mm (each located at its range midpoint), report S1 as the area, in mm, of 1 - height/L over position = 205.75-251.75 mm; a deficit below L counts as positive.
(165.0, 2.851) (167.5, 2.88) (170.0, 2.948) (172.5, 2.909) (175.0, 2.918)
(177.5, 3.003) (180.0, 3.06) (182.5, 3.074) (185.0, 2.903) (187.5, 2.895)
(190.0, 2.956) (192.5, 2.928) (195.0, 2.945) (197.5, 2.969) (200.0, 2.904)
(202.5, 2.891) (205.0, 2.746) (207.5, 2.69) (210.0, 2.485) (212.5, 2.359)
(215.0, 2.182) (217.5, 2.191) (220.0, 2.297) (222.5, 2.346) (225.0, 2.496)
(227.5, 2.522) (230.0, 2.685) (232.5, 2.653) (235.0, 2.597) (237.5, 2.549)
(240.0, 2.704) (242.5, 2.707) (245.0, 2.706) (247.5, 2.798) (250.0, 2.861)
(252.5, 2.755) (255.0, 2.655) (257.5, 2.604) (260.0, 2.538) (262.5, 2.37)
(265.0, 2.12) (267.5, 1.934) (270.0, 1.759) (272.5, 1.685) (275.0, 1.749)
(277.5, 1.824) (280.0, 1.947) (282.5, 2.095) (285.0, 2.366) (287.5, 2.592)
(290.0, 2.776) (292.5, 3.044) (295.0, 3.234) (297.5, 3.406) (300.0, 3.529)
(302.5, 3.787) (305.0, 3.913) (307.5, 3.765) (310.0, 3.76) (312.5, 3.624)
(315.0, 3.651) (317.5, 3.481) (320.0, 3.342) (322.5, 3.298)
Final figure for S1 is 2.4 mm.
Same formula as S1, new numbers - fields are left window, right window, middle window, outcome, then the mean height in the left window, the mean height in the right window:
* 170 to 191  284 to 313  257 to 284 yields 9.91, 2.96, 3.32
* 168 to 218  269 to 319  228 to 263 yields 2.45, 2.81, 2.91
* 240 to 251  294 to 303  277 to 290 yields 4.10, 2.76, 3.47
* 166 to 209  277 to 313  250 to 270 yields 3.98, 2.92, 3.06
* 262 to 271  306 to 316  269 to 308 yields 2.88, 2.03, 3.71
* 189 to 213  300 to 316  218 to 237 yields 3.32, 2.8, 3.73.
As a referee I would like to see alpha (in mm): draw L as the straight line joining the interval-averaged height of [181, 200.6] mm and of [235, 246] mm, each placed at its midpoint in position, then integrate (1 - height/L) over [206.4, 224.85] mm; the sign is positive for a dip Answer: 2.9 mm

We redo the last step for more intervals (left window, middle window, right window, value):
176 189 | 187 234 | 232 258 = 3.7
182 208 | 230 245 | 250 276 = -0.9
